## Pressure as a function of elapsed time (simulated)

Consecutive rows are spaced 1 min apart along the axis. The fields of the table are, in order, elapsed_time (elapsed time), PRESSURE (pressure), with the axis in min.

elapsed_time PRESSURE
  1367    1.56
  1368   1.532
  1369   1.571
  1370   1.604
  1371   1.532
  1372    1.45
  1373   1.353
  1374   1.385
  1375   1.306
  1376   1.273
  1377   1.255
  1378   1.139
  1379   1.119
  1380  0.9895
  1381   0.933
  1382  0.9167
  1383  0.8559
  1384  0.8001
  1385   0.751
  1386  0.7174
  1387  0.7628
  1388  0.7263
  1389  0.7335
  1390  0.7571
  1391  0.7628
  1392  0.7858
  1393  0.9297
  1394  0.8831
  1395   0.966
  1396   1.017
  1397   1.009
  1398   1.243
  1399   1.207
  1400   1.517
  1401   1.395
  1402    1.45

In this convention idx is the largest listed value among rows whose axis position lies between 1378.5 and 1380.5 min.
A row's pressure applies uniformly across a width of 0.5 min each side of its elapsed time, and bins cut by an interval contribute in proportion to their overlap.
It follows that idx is 1.119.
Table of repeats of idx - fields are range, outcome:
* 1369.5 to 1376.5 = 1.604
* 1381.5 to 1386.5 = 0.9167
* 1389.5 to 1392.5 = 0.7858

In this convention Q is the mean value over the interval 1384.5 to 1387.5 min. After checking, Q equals 0.744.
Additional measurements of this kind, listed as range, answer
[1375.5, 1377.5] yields 1.26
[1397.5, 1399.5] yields 1.23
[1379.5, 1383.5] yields 0.924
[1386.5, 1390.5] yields 0.745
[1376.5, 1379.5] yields 1.17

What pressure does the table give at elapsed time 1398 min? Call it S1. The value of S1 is 1.243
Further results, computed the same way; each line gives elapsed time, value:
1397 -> 1.009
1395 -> 0.966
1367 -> 1.56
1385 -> 0.751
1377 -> 1.255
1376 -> 1.273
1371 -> 1.532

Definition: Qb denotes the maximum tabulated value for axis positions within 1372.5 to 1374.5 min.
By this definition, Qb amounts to 1.385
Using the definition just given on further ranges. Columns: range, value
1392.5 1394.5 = 0.9297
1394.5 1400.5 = 1.517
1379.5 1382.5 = 0.9895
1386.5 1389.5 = 0.7628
